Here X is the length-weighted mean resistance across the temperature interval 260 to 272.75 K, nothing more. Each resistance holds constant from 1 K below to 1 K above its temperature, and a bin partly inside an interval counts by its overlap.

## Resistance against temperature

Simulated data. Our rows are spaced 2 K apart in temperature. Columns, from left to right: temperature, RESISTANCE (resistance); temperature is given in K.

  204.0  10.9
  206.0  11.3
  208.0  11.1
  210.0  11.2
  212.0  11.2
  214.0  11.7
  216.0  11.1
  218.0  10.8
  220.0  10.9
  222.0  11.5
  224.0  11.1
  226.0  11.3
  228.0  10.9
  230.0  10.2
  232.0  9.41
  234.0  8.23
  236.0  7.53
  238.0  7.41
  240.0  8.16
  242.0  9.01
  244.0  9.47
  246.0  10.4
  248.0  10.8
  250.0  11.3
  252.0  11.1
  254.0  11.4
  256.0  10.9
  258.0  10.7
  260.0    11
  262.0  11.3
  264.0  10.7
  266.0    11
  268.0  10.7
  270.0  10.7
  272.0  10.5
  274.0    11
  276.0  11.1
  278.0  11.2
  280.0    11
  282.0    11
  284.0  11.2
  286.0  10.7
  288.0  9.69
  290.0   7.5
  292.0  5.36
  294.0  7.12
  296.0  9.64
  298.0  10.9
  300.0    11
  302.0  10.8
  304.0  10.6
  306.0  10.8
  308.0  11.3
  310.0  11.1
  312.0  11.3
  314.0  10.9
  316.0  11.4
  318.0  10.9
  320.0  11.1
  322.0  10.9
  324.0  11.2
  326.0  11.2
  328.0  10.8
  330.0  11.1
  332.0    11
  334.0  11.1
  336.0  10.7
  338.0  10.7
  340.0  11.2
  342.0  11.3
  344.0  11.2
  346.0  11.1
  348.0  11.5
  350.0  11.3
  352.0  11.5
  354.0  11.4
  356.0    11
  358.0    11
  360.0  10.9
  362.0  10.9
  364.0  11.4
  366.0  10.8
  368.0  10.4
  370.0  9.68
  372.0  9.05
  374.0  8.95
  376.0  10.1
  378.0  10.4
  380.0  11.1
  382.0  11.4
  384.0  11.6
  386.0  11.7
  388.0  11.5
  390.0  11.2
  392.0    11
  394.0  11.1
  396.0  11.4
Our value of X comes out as 10.8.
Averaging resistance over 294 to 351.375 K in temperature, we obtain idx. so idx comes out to 10.9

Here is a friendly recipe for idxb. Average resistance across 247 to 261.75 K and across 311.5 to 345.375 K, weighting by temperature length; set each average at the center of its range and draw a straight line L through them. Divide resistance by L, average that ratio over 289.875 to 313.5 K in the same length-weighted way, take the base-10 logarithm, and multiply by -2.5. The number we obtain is 0.120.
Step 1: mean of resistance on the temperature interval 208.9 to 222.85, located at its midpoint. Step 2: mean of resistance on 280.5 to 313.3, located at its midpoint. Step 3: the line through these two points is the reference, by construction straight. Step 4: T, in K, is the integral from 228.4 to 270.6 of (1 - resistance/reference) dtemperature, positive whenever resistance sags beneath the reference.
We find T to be 2.44 K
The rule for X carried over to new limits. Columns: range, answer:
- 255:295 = 10.2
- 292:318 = 10.4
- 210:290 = 10.5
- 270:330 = 10.5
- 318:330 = 11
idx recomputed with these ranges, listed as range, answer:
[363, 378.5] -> 10.1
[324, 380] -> 10.8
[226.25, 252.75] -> 9.57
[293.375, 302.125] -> 9.92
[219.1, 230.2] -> 11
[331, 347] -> 11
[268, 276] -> 10.8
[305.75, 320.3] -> 11.1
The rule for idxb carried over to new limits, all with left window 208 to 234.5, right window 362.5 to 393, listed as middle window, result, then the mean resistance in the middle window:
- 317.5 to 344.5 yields -0.03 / 11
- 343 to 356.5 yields -0.06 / 11.3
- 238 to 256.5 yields 0.07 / 10.1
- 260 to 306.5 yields 0.05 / 10.2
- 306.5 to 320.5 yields -0.04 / 11.1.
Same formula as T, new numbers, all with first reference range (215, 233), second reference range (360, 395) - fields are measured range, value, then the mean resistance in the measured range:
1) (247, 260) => -0.3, 11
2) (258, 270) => -0.1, 10.9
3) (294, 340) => -0.4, 10.9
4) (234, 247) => 2.6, 8.63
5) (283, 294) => 2.1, 8.73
